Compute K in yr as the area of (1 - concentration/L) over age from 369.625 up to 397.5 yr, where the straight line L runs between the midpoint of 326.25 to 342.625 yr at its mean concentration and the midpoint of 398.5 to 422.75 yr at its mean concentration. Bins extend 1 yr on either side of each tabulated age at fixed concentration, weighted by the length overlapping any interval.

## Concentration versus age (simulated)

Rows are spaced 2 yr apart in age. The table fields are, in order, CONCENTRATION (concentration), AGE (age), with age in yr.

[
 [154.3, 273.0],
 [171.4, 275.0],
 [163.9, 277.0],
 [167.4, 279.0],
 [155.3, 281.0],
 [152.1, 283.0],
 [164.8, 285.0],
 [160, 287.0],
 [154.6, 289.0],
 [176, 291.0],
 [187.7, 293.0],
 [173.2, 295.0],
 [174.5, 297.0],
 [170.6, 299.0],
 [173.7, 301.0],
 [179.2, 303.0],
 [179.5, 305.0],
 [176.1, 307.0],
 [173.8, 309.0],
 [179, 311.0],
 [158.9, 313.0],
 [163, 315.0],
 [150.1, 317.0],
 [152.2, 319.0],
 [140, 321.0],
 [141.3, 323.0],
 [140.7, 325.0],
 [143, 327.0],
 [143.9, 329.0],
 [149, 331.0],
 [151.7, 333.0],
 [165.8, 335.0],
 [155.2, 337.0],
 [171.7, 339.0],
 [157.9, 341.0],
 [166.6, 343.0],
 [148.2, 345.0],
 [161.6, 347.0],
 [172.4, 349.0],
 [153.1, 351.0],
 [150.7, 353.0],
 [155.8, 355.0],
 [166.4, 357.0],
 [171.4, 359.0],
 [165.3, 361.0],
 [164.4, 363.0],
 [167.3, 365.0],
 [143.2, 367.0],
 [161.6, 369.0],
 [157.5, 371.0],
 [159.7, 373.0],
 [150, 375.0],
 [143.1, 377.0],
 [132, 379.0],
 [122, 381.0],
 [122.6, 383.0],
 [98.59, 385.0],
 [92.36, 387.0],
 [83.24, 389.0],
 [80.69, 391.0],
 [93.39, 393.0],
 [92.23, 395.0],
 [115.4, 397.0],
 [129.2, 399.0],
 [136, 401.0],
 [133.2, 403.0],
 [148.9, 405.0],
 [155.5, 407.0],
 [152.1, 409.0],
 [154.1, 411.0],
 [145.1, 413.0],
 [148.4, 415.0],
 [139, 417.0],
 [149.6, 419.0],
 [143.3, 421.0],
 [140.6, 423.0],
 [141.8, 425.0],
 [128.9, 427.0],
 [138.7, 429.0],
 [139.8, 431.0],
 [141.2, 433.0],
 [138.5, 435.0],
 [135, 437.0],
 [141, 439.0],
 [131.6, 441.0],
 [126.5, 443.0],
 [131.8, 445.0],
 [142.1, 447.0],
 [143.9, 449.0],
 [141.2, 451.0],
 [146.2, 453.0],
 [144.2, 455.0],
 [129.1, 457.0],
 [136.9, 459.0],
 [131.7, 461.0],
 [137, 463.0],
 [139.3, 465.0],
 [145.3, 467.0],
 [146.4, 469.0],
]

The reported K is 5.77 yr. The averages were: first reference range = 155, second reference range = 145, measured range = 118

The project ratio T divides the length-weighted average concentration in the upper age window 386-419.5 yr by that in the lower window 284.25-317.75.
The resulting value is 0.74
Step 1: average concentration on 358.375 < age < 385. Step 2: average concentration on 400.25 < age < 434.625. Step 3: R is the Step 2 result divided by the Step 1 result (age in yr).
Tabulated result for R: 0.96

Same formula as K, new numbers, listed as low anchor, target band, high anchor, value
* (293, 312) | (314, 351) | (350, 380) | 2.7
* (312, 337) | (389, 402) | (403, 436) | 3.5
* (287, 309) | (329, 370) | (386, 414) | -3.4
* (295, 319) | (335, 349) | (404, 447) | 0.0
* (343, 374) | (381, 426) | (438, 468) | 6.7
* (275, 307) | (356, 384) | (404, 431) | 0.4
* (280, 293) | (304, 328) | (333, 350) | 0.6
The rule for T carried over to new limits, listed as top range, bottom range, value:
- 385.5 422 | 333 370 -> 0.79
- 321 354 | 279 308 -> 0.91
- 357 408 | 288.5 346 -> 0.82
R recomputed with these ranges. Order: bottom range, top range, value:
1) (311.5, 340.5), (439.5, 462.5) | 0.90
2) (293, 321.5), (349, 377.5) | 0.94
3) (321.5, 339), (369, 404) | 0.81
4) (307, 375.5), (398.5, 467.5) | 0.89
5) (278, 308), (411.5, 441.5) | 0.83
